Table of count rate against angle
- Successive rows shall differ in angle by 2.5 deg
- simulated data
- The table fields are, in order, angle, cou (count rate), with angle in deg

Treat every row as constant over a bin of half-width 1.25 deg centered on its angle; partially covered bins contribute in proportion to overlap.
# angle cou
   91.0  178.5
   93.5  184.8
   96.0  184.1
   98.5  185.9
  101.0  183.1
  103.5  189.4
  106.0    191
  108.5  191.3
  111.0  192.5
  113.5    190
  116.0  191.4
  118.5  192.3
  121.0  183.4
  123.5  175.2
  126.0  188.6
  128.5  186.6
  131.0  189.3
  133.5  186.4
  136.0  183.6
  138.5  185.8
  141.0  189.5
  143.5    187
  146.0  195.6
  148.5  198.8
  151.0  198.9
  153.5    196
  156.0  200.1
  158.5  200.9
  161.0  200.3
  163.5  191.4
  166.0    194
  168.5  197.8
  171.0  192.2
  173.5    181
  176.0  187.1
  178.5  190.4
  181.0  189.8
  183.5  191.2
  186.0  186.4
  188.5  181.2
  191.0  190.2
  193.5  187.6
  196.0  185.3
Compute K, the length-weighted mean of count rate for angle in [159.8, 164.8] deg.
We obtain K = 196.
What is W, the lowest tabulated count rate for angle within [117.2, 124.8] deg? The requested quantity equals 175.2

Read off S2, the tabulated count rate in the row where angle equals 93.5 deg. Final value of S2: 184.8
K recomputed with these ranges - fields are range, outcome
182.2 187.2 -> 189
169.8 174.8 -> 187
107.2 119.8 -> 191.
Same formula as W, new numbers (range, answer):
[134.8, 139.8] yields 183.6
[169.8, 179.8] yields 181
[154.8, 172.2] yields 191.4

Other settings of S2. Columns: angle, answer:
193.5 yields 187.6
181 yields 189.8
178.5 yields 190.4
